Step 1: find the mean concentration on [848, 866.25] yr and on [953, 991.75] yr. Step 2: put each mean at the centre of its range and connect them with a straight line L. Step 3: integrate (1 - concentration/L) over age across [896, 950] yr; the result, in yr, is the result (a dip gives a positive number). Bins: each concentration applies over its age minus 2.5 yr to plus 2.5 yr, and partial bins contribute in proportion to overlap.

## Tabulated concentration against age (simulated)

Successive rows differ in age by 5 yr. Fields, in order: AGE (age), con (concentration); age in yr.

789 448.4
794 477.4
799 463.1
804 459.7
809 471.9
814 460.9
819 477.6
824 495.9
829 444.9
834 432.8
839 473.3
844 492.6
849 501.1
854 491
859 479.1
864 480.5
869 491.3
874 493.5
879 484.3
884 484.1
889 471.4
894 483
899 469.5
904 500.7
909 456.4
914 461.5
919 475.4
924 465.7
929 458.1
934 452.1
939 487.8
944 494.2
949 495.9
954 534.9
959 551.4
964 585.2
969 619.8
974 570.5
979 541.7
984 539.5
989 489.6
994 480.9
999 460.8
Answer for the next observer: 5.3 yr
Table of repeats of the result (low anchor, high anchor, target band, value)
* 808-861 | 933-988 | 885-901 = 0.86 yr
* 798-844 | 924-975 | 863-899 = 0.61 yr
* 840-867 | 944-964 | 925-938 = 1.52 yr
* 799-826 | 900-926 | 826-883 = -0.85 yr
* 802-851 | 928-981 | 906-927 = 1.88 yr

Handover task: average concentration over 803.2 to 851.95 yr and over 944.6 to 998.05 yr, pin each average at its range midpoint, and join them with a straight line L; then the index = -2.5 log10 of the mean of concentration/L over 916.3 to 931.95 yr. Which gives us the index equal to 0.11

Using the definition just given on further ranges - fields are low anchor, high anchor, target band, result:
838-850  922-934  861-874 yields -0.014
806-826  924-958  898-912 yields 0.020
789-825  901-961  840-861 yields -0.033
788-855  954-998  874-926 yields 0.069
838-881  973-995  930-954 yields 0.056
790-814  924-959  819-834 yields 0.011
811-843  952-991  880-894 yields 0.052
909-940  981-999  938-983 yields -0.128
